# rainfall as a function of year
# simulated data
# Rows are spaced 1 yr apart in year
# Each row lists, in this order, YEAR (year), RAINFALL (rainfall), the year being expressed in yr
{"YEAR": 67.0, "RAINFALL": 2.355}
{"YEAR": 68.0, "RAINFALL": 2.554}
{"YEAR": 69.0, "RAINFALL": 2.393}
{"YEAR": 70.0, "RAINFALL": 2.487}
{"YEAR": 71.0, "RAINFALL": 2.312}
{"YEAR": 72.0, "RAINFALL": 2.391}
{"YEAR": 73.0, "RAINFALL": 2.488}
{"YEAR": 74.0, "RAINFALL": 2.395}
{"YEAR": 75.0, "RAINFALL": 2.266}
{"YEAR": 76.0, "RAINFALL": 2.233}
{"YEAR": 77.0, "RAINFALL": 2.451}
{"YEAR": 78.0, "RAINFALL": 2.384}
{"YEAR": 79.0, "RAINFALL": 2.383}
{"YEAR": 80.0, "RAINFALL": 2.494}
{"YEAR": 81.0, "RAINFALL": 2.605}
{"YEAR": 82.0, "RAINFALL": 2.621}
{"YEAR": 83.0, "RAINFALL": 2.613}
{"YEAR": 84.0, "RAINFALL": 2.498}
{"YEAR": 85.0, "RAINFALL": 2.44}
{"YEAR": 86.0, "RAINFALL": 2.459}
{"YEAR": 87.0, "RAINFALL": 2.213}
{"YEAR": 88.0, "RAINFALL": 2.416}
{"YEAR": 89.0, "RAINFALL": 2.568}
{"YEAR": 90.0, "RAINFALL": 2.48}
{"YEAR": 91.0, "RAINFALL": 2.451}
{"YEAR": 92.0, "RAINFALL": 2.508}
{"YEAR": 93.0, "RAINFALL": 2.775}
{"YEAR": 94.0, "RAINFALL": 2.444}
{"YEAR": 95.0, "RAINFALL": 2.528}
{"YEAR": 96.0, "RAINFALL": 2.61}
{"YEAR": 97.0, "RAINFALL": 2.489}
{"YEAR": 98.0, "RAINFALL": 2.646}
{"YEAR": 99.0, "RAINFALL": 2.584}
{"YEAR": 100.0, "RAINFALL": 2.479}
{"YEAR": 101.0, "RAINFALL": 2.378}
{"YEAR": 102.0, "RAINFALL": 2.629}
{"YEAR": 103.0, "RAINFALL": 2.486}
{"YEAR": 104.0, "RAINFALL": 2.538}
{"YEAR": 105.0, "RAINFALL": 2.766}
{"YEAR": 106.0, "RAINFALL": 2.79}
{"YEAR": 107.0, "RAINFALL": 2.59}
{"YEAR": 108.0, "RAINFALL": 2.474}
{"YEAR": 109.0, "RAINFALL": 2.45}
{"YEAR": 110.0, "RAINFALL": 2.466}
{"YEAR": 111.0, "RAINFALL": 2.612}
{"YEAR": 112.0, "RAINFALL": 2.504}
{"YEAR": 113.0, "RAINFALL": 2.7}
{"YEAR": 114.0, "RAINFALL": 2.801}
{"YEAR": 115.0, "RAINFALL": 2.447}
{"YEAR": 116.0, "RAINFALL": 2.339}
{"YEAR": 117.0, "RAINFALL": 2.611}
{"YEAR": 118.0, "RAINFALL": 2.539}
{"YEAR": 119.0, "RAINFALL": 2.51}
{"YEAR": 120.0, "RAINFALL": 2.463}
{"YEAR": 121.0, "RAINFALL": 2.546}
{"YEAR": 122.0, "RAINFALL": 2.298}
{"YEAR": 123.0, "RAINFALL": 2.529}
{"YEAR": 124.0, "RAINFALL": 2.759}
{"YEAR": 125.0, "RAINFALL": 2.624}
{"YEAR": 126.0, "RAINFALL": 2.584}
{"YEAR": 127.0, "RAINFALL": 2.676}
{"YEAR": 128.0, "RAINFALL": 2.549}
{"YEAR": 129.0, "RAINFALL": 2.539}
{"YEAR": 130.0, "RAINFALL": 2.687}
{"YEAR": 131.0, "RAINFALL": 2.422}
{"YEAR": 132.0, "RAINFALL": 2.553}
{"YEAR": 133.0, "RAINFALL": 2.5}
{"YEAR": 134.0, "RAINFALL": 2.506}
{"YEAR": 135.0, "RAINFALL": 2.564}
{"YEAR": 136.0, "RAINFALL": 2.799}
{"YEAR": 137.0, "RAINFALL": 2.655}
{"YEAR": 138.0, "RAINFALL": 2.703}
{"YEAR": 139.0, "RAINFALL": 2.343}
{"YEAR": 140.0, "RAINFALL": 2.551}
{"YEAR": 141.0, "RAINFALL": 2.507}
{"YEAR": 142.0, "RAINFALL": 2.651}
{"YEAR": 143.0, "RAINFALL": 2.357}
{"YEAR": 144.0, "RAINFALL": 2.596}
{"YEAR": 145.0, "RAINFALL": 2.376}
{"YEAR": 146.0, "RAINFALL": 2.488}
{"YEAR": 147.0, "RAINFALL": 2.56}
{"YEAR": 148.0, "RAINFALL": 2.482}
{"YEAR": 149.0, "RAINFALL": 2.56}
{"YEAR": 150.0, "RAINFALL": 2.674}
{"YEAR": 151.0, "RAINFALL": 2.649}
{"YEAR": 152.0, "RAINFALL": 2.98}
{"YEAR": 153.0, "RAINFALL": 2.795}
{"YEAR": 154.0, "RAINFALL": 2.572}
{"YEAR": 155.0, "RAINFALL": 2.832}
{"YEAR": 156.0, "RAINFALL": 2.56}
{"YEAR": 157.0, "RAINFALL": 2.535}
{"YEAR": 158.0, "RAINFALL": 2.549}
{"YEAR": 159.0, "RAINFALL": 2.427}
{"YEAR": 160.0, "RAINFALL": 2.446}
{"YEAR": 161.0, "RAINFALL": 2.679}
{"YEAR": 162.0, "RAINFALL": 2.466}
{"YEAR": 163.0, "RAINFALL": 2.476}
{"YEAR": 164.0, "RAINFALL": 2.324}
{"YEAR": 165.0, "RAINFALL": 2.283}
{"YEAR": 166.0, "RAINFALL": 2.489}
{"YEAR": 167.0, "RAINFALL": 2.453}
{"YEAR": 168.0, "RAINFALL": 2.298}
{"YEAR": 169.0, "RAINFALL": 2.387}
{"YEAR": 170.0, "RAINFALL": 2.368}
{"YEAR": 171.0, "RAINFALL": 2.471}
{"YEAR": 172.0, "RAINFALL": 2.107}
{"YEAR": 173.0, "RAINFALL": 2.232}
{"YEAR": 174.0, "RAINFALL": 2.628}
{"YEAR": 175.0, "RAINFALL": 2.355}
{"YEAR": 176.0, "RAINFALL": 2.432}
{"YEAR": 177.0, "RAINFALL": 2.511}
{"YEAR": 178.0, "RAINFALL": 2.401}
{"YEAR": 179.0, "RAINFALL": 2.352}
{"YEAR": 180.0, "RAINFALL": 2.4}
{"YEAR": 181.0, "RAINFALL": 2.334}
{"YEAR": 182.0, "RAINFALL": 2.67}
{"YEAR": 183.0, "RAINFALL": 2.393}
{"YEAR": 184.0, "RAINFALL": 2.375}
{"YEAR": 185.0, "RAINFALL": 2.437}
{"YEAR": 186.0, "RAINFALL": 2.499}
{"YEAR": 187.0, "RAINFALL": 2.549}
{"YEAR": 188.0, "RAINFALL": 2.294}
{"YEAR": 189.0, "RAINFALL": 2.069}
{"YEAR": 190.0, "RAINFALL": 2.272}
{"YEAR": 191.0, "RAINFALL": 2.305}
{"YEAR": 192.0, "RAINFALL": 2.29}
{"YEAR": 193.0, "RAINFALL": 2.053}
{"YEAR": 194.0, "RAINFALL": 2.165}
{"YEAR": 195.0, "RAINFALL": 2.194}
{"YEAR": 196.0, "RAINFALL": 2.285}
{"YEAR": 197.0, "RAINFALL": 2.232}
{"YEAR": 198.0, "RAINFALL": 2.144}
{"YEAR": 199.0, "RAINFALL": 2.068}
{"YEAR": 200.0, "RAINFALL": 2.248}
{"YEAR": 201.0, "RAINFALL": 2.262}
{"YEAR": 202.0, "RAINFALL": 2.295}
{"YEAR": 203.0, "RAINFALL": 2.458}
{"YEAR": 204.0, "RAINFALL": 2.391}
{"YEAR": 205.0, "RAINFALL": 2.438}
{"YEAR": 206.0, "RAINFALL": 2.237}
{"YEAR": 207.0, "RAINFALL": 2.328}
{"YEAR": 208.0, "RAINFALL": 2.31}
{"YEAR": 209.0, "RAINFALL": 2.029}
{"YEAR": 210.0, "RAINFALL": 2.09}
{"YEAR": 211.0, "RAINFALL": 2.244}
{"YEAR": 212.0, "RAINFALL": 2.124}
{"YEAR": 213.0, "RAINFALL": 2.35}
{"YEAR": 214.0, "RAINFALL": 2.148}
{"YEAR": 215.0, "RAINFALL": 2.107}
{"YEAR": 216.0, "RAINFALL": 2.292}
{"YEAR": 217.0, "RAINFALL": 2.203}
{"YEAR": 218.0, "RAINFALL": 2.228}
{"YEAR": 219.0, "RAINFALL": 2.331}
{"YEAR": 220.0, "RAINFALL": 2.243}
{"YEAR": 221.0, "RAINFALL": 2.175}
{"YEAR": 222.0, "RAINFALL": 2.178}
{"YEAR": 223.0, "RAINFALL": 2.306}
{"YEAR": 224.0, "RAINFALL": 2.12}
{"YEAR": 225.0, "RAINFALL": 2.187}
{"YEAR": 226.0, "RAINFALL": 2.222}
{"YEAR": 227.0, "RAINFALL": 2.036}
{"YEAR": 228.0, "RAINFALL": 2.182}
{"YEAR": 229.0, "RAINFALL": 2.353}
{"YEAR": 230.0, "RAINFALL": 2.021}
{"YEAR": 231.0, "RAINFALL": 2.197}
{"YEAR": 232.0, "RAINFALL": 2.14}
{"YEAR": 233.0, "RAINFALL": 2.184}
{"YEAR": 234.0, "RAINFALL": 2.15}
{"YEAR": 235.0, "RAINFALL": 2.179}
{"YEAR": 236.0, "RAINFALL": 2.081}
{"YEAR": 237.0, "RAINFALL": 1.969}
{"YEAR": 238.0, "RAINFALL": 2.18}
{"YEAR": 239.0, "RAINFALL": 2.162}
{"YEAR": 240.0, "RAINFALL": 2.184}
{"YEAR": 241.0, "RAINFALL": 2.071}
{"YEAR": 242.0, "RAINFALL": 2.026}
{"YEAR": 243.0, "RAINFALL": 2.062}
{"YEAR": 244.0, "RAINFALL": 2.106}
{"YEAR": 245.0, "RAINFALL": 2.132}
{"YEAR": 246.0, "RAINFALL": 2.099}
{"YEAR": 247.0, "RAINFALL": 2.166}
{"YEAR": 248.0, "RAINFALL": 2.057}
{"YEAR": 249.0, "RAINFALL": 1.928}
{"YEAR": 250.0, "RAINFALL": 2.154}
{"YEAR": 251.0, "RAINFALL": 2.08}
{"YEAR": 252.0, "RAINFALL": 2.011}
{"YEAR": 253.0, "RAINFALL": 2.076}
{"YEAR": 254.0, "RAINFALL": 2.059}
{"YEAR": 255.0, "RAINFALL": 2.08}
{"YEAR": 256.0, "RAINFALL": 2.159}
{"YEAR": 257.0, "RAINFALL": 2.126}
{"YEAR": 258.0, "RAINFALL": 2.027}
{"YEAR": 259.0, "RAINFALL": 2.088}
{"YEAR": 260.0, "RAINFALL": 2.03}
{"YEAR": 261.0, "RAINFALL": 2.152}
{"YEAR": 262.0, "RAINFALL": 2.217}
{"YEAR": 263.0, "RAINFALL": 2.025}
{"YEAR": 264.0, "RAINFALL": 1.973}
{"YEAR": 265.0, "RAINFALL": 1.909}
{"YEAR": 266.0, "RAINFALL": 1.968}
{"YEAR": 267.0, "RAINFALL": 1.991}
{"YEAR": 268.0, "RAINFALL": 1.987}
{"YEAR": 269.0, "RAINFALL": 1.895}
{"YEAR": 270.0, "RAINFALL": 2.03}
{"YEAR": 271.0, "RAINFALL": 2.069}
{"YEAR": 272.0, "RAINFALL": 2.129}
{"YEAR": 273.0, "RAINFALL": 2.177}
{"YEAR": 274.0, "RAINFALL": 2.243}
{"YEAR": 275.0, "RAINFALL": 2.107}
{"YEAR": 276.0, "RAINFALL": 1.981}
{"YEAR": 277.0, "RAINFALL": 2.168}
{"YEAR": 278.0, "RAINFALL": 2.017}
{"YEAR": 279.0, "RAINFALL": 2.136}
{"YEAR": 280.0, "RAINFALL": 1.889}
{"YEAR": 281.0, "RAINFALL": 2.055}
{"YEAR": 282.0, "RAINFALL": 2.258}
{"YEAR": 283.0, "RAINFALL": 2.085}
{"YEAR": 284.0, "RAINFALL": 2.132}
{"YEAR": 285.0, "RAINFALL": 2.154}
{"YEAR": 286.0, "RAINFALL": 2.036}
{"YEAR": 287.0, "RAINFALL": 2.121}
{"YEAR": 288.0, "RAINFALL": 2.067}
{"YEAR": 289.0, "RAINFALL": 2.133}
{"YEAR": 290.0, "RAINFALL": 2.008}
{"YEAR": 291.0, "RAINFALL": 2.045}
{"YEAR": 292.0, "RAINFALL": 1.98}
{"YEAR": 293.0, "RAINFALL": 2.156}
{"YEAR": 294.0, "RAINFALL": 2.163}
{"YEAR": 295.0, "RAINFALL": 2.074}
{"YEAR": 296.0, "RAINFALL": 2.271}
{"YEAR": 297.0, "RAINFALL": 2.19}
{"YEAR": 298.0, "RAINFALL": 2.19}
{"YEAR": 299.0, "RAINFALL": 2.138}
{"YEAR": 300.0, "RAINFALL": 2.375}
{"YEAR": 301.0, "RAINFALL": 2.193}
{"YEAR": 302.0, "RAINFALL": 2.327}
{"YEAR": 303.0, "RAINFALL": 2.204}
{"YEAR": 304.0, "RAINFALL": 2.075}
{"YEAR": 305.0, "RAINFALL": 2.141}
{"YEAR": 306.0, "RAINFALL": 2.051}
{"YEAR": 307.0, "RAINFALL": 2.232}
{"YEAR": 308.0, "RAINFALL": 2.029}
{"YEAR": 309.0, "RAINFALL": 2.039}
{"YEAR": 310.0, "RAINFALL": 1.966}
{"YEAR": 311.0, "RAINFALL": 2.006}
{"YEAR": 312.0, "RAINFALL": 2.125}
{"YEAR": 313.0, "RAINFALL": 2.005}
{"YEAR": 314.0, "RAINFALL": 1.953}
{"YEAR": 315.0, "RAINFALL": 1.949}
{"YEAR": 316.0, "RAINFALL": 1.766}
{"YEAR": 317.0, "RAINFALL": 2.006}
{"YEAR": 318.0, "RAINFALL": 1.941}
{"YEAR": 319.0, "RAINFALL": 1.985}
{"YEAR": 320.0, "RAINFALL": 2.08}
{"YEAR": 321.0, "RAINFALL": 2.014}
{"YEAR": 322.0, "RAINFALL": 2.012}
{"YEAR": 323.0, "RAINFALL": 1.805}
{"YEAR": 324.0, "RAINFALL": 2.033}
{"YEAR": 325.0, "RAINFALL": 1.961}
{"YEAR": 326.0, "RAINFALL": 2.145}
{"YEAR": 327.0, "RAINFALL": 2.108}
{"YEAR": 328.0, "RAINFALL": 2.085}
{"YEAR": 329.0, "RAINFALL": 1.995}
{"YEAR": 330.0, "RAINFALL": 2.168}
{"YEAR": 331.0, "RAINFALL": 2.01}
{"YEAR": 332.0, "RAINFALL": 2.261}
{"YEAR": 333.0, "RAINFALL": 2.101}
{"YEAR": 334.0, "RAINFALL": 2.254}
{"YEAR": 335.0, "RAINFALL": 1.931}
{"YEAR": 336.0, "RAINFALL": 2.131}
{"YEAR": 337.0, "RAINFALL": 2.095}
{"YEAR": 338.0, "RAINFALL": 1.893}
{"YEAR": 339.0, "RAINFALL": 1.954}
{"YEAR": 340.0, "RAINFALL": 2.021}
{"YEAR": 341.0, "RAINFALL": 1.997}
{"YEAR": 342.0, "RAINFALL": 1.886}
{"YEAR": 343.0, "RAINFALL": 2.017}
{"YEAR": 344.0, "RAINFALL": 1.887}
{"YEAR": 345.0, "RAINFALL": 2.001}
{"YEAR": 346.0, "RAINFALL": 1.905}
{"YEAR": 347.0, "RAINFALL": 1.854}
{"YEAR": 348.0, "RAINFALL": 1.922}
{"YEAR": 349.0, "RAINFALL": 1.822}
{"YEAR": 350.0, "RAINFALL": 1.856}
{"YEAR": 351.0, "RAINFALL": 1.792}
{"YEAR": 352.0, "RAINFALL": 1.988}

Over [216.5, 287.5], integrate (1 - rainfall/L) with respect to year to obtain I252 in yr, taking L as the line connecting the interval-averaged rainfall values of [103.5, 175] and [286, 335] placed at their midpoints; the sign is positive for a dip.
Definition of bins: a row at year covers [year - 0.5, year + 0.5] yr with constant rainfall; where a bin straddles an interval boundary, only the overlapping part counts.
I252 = 4.1 yr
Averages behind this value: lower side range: 2.54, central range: 2.11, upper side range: 2.08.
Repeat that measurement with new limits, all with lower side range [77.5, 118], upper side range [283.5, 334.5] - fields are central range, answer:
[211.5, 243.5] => 1.25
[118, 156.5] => -2.06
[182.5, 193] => 0.03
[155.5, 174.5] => -0.33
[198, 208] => 0.06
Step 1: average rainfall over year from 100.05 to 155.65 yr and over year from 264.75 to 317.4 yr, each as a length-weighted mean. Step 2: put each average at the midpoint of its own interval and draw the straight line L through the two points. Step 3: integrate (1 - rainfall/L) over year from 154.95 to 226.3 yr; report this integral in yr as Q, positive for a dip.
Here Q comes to 1.81 yr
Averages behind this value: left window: 2.57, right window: 2.08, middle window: 2.33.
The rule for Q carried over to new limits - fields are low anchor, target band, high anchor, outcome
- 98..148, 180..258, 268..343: 3.3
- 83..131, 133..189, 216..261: -2.8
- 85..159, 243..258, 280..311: 1.0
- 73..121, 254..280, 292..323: 1.2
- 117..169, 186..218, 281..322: 1.8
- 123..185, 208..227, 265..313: 1.0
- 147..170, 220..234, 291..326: 0.9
